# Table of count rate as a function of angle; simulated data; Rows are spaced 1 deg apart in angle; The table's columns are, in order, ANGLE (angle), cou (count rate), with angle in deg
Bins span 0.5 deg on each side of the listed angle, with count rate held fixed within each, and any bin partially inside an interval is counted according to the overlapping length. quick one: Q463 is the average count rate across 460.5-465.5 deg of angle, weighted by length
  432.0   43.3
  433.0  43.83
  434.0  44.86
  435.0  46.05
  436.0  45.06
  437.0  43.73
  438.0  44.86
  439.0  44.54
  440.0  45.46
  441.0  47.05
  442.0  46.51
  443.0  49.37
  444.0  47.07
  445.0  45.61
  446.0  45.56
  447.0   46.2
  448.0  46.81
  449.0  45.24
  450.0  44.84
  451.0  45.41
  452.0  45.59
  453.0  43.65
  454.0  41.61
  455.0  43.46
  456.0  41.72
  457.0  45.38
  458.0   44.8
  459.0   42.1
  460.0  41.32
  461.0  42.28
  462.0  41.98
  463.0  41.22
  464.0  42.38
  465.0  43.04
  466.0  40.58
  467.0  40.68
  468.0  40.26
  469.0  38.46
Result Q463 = 42.2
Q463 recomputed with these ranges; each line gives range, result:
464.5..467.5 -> 41.4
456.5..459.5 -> 44.1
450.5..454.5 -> 44.1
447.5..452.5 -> 45.6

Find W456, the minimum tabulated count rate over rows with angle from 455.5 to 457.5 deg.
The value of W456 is 41.72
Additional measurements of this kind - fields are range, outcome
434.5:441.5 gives 43.73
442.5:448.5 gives 45.56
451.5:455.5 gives 41.61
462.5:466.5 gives 40.58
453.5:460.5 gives 41.32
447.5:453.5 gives 43.65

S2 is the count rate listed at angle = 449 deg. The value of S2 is 45.24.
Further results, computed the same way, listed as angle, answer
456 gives 41.72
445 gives 45.61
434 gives 44.86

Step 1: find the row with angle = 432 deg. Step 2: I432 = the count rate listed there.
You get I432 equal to 43.3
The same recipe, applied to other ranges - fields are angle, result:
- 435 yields 46.05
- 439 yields 44.54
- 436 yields 45.06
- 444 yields 47.07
